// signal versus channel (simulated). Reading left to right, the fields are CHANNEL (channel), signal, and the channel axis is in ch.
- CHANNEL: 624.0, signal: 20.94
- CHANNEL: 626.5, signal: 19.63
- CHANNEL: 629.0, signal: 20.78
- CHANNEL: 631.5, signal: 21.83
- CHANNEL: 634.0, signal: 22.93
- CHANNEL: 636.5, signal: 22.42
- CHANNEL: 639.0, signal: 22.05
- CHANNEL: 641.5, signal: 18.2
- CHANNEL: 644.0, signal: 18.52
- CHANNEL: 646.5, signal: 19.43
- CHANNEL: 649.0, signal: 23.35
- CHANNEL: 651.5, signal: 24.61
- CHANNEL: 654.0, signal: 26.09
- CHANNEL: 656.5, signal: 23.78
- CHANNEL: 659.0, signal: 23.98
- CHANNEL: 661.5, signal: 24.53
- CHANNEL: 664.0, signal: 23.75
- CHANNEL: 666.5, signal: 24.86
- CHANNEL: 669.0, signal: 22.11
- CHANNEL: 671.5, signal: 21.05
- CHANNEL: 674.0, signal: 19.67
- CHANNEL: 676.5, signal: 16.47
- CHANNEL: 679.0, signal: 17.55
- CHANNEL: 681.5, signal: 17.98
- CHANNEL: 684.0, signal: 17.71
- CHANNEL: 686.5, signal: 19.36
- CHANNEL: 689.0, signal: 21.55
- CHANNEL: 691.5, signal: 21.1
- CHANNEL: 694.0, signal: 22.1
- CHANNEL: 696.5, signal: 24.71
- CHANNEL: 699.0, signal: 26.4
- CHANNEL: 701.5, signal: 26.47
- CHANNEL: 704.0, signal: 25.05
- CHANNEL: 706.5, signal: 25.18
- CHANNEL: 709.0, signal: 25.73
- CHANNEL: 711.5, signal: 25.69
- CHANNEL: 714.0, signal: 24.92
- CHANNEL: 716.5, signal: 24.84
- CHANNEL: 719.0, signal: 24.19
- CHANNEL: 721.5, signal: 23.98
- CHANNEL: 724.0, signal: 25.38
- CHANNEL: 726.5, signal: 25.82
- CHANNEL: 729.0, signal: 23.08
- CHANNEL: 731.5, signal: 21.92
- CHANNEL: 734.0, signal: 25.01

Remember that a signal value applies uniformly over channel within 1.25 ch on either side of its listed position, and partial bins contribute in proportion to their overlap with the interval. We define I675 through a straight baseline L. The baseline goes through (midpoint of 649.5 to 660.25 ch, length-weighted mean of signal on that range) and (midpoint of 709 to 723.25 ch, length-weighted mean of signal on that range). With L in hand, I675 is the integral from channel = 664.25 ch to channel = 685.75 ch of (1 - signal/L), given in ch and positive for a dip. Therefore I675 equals 4.16 ch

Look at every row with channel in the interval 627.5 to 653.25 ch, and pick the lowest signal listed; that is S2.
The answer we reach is 18.2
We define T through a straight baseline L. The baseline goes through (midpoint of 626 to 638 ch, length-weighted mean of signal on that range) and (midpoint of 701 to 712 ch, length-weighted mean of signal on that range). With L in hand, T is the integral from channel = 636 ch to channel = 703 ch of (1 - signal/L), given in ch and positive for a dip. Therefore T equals 4.9 ch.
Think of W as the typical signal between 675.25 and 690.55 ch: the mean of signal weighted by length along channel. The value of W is 18.5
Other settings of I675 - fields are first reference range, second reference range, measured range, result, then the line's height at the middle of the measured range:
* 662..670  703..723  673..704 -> 4.12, 24.3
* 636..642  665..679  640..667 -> -2.51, 20.8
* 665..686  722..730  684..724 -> -2.41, 22.5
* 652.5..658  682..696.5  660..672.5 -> 0.10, 23.5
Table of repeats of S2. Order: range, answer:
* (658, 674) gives 19.67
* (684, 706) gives 17.71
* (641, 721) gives 16.47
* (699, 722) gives 23.98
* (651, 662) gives 23.78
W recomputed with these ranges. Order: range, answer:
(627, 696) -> 21.4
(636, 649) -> 20.3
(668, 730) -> 22.7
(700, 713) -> 25.6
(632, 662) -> 22.4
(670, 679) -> 18.9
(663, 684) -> 20.2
